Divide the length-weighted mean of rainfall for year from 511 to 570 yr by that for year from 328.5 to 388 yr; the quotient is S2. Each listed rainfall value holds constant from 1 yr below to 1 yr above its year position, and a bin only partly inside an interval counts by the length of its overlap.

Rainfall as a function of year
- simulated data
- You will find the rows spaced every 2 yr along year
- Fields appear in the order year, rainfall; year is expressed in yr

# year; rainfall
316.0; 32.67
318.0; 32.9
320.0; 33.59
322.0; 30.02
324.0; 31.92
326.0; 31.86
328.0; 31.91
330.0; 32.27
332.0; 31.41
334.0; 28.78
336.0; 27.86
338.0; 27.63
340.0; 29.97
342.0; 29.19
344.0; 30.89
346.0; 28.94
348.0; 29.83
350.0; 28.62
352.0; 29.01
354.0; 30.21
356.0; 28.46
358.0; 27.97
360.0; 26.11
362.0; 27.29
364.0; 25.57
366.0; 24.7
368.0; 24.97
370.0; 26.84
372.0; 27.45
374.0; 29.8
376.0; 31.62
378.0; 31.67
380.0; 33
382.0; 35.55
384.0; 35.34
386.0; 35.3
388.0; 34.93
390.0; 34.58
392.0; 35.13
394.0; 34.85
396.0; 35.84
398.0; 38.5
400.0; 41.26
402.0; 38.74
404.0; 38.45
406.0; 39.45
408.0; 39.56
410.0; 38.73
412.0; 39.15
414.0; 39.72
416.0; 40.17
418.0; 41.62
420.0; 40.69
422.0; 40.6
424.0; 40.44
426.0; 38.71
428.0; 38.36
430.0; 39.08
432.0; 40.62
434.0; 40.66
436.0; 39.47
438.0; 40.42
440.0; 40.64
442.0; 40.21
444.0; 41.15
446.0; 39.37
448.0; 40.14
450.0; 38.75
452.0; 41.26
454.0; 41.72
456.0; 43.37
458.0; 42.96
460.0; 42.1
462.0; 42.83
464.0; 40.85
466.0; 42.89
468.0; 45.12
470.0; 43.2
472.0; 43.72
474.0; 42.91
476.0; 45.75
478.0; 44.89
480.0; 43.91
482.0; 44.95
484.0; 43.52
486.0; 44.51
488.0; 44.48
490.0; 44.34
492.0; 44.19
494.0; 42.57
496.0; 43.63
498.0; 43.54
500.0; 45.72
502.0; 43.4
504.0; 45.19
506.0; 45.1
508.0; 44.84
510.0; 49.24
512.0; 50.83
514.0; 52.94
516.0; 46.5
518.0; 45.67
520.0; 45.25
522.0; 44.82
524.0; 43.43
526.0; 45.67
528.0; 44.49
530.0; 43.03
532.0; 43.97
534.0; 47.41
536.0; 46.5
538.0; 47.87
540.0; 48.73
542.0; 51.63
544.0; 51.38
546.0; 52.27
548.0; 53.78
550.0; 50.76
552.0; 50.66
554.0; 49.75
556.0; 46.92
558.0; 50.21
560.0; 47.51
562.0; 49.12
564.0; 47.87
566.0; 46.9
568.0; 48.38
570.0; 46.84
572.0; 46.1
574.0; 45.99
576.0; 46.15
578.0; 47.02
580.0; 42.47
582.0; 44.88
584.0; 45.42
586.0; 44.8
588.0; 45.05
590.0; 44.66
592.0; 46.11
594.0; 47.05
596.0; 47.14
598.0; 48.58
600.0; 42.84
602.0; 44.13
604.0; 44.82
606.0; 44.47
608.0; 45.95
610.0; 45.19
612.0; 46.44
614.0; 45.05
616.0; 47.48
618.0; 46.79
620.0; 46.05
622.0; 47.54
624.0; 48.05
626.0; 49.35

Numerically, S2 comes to 1.62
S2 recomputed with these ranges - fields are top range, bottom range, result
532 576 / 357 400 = 1.55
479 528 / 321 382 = 1.55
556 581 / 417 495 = 1.12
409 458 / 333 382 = 1.40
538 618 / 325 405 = 1.51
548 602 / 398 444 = 1.18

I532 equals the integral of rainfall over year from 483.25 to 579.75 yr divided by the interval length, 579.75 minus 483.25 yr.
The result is 46.9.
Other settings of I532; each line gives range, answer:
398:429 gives 39.7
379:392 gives 34.8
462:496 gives 43.8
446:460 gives 41.3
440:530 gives 44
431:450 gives 40.2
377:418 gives 37.1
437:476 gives 41.9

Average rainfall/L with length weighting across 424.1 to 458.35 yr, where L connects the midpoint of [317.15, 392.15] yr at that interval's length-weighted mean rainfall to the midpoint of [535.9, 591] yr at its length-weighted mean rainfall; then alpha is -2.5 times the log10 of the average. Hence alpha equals -0.078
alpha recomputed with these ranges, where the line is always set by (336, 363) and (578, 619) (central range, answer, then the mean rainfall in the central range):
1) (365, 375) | 0.13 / 26.8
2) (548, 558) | -0.18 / 50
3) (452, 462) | -0.18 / 42.4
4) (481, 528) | -0.16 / 45.4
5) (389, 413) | -0.17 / 37.9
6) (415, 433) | -0.19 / 40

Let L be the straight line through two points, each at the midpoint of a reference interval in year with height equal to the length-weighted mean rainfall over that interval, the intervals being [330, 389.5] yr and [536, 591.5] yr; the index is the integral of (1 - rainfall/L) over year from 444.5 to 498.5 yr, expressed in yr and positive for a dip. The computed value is -4.6 yr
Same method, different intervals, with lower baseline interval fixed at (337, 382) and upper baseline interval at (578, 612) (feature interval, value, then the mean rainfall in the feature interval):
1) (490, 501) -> -1.62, 44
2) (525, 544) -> -2.66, 46.8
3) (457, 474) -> -3.16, 43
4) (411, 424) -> -2.96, 40.3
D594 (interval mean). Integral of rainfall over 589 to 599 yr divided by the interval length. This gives 46.7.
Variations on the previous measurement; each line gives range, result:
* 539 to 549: 51.6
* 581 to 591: 45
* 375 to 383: 33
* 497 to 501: 44.6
